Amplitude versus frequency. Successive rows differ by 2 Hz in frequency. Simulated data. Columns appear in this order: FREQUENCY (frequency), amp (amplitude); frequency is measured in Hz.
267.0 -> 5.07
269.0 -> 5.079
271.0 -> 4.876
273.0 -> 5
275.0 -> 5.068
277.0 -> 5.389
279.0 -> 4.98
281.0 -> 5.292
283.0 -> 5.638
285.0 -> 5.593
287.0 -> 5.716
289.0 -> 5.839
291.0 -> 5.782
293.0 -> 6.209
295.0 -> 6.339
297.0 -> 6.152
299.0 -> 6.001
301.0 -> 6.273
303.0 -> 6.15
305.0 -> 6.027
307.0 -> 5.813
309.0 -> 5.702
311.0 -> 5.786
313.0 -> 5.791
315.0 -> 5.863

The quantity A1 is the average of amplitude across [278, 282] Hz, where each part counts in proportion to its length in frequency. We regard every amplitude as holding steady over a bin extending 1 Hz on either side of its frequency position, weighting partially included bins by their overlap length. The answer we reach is 5.14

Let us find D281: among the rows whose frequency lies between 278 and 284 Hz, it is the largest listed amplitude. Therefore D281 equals 5.638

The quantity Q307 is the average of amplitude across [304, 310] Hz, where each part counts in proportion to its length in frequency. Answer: 5.85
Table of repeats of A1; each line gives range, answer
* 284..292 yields 5.73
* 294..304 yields 6.18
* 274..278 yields 5.23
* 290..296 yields 6.11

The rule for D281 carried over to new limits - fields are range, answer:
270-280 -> 5.389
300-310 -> 6.273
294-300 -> 6.339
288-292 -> 5.839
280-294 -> 6.209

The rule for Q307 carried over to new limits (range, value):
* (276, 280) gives 5.18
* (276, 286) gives 5.38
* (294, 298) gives 6.25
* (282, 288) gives 5.65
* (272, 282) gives 5.15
